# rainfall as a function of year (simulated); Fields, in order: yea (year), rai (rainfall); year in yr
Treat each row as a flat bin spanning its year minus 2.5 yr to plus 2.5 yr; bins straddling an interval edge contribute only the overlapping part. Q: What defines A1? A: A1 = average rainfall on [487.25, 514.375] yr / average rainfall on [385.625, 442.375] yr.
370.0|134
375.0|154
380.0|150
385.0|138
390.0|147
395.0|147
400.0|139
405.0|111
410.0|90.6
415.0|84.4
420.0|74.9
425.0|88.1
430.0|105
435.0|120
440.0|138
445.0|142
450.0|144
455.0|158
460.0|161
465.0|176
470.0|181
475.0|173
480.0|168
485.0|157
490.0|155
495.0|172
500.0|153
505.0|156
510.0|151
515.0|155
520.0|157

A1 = 1.4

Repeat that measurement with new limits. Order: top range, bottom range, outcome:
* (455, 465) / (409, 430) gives 1.90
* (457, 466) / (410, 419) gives 1.97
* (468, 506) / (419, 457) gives 1.34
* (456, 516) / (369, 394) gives 1.12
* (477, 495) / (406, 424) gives 1.88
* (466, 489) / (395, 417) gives 1.52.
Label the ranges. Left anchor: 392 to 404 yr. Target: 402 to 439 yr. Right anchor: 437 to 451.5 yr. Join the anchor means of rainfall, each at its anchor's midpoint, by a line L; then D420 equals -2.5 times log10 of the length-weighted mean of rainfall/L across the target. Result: 0.38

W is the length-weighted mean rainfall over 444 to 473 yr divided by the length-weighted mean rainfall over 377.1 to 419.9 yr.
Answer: 1.31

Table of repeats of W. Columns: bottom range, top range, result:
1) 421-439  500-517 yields 1.47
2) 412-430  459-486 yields 1.99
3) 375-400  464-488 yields 1.17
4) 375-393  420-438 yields 0.69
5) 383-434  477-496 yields 1.45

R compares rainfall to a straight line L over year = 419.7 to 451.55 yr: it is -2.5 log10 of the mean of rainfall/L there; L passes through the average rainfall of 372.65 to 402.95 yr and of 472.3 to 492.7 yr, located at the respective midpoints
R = 0.29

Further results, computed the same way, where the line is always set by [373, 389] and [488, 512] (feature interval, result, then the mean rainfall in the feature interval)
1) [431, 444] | 0.190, 128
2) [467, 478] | -0.140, 177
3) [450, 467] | -0.053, 162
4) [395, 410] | 0.208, 123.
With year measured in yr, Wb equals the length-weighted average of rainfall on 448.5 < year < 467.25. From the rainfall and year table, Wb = 160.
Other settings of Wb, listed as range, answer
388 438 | 111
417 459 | 122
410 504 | 141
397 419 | 105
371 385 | 148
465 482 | 174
